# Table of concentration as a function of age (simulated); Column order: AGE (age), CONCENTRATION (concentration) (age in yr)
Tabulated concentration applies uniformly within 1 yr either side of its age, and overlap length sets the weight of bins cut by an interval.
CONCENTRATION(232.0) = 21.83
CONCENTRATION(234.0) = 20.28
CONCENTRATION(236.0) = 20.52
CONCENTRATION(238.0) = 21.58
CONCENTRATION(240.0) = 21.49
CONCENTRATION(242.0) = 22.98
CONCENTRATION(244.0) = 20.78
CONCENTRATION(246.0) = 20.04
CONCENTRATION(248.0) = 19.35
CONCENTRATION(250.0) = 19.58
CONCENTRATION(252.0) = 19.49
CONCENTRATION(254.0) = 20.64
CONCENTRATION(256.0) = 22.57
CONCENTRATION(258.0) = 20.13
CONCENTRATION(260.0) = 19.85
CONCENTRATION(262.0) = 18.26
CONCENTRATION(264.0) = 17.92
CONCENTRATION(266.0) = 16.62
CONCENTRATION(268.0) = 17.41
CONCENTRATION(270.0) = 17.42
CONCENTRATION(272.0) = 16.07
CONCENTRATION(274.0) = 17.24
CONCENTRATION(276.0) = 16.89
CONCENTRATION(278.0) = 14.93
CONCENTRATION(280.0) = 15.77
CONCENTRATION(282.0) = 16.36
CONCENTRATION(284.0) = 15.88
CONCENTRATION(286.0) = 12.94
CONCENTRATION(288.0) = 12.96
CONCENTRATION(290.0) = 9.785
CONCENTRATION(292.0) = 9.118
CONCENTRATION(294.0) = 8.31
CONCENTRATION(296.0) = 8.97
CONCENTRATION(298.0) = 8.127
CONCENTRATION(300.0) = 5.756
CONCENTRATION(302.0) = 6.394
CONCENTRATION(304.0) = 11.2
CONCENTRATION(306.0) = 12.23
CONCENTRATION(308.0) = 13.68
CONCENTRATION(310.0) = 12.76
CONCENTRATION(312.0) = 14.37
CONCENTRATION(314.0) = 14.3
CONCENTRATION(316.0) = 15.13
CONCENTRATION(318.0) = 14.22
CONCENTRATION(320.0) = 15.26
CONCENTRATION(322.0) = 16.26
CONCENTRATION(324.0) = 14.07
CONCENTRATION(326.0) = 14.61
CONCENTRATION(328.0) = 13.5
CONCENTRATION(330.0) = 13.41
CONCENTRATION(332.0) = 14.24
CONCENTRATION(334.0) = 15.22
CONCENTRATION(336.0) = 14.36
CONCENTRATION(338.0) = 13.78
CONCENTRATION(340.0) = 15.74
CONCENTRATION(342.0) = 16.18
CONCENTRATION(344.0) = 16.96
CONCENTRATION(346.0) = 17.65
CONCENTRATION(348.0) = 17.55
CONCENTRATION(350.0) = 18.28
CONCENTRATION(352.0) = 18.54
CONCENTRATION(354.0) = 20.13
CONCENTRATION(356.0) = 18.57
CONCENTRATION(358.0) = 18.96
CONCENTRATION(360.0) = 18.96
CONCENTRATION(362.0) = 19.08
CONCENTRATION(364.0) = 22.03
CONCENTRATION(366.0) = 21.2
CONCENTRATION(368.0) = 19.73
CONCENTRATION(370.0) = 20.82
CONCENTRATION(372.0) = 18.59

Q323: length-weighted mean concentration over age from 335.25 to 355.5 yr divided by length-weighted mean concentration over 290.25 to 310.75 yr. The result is 1.8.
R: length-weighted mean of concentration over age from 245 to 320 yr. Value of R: 14.9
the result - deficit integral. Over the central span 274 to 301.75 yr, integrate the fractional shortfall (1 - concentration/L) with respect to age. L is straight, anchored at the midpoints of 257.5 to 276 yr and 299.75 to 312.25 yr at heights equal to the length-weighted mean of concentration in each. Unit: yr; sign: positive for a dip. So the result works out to 4.6 yr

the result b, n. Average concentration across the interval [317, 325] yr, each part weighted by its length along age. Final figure 15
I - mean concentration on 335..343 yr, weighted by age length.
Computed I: 15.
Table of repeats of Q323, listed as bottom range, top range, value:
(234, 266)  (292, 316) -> 0.53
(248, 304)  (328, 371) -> 1.17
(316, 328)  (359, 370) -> 1.37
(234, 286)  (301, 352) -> 0.78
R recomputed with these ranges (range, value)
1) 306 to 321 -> 14.1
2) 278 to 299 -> 12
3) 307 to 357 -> 15.6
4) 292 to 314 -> 10.3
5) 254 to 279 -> 18.1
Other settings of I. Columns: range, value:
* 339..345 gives 16.3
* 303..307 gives 11.7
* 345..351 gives 17.8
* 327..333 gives 13.7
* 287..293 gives 10.6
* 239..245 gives 21.8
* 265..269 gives 17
